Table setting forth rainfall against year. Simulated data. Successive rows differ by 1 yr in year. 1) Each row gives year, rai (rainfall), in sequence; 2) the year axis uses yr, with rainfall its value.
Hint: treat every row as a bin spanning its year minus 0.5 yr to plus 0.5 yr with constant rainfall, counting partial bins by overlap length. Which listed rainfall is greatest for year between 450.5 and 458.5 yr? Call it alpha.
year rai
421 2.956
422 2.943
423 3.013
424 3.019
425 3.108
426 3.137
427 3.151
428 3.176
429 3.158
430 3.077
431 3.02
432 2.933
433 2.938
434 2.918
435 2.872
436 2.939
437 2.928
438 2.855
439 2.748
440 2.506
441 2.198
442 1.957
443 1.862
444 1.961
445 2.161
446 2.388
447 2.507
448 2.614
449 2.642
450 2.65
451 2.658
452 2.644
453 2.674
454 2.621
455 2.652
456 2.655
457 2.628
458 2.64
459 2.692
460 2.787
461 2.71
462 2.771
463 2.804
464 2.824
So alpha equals 2.674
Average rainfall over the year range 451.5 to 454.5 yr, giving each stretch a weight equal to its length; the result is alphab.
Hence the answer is 2.65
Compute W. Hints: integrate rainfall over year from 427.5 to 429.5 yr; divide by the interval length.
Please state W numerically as 3.17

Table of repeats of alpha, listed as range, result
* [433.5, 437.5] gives 2.939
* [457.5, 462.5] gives 2.787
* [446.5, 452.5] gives 2.658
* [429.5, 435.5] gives 3.077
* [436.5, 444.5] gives 2.928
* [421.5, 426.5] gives 3.137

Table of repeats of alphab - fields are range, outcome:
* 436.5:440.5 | 2.76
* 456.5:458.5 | 2.63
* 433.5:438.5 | 2.9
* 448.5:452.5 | 2.65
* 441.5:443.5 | 1.91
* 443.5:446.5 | 2.17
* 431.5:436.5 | 2.92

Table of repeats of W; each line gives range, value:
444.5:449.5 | 2.46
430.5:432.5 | 2.98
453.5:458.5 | 2.64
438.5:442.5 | 2.35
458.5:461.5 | 2.73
